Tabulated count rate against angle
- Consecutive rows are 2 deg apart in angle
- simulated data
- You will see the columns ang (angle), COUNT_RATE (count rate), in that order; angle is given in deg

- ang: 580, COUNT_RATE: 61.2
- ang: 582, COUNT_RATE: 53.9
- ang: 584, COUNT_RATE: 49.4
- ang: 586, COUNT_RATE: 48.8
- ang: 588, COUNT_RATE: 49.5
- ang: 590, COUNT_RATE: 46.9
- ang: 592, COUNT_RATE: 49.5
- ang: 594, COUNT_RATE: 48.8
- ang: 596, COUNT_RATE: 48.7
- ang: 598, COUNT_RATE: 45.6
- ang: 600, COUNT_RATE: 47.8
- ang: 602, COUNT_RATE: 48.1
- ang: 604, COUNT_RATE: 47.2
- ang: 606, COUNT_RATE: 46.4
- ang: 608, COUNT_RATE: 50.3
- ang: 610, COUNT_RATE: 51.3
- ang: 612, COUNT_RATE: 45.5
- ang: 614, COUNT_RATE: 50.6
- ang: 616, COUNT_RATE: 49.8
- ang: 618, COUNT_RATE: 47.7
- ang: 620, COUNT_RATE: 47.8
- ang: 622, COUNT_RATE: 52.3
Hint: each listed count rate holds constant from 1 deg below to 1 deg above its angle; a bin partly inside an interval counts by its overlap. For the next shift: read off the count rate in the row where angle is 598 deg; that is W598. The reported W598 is 45.6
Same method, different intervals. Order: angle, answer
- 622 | 52.3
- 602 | 48.1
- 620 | 47.8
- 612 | 45.5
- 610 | 51.3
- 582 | 53.9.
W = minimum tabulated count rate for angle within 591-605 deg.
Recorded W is 45.6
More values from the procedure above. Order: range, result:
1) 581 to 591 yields 46.9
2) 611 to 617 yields 45.5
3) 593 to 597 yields 48.7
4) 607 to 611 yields 50.3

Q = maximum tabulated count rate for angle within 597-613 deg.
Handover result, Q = 51.3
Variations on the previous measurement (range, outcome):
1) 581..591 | 53.9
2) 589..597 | 49.5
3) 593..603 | 48.8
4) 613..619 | 50.6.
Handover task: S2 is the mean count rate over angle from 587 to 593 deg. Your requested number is 48.6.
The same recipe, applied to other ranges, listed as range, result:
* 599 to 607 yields 47.4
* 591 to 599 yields 48.2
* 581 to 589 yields 50.4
